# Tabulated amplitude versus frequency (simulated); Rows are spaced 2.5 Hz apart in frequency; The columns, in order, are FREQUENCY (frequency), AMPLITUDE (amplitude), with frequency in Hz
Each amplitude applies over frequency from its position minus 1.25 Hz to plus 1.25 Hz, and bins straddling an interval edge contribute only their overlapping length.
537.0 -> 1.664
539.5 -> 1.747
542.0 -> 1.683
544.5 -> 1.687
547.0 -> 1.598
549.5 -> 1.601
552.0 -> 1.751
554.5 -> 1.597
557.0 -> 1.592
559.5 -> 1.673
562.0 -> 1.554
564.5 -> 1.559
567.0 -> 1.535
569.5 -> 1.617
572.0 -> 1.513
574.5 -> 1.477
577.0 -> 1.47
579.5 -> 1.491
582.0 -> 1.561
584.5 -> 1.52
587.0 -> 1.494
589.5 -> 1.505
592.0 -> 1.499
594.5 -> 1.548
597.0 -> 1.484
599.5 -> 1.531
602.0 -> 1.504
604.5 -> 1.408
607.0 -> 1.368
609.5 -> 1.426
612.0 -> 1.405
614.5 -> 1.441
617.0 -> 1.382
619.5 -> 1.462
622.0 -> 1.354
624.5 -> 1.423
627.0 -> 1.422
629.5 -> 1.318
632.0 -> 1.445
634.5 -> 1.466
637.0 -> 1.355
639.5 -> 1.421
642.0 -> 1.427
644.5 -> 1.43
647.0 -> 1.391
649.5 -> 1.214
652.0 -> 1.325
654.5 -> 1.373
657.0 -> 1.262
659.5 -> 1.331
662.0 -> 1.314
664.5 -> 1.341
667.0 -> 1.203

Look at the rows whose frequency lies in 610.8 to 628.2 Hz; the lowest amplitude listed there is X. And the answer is 1.354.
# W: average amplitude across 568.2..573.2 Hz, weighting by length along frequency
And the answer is 1.57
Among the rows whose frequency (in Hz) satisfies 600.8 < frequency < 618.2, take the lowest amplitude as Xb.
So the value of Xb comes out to 1.368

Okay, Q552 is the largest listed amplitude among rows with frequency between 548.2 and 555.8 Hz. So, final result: 1.751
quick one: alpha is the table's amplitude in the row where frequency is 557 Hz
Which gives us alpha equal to 1.592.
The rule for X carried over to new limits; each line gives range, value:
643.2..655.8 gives 1.214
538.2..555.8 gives 1.597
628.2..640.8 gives 1.318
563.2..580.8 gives 1.47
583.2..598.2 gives 1.484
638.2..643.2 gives 1.421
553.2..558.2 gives 1.592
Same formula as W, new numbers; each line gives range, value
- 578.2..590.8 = 1.51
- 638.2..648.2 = 1.42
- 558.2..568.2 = 1.58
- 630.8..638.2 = 1.42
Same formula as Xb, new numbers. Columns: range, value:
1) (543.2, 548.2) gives 1.598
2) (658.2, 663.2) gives 1.314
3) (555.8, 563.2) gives 1.554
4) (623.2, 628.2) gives 1.422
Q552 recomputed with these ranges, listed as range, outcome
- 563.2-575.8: 1.617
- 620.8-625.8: 1.423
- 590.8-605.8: 1.548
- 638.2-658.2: 1.43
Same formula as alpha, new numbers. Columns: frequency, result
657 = 1.262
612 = 1.405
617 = 1.382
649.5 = 1.214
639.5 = 1.421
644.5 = 1.43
